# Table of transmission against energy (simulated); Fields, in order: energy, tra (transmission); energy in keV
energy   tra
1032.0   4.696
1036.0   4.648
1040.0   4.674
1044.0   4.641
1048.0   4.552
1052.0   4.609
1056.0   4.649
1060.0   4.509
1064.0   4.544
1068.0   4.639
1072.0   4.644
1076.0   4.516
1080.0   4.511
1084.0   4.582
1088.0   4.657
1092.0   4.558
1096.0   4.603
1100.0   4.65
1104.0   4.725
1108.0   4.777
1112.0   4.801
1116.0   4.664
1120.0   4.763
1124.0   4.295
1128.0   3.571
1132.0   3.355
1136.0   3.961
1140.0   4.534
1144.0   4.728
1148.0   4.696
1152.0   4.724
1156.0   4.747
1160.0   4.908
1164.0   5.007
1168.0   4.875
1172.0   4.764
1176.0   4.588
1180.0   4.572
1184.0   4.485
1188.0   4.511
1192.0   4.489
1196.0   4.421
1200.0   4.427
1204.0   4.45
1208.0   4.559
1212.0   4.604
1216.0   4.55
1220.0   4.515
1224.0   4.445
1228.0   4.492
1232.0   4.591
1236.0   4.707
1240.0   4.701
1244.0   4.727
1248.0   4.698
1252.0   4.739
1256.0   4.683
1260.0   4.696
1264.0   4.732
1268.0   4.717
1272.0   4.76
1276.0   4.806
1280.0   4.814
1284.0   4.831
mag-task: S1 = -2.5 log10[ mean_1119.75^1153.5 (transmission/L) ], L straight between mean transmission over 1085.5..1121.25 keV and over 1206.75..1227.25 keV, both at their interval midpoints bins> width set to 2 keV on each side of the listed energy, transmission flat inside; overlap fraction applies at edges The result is 0.09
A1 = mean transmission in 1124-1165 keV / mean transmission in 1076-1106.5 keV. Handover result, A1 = 0.96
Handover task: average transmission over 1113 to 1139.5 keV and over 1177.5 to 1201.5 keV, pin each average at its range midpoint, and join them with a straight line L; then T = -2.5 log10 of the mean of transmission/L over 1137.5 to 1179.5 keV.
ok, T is -0.10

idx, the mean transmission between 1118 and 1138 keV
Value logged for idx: 3.99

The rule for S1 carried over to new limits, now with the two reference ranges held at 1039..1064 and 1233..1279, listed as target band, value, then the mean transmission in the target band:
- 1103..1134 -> 0.07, 4.36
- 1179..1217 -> 0.04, 4.5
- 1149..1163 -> -0.03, 4.8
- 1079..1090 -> 0.01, 4.59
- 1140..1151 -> -0.01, 4.68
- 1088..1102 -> 0.00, 4.61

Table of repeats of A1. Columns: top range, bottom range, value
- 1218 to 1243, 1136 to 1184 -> 0.98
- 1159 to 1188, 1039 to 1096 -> 1.03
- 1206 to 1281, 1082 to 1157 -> 1.04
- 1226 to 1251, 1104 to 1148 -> 1.06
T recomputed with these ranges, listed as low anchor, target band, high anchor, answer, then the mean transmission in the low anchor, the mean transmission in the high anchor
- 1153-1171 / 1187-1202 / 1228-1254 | 0.08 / 4.87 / 4.68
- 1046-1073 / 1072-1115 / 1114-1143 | -0.06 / 4.59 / 4.18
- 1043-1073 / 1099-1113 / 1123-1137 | -0.18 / 4.6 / 3.75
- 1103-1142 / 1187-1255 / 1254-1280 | 0.01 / 4.33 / 4.74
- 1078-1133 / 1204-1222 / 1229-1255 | 0.02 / 4.49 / 4.69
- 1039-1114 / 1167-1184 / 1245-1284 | 0.01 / 4.62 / 4.74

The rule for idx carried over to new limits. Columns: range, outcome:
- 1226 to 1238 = 4.6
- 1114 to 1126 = 4.57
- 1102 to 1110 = 4.75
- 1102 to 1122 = 4.75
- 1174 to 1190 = 4.54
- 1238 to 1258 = 4.71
